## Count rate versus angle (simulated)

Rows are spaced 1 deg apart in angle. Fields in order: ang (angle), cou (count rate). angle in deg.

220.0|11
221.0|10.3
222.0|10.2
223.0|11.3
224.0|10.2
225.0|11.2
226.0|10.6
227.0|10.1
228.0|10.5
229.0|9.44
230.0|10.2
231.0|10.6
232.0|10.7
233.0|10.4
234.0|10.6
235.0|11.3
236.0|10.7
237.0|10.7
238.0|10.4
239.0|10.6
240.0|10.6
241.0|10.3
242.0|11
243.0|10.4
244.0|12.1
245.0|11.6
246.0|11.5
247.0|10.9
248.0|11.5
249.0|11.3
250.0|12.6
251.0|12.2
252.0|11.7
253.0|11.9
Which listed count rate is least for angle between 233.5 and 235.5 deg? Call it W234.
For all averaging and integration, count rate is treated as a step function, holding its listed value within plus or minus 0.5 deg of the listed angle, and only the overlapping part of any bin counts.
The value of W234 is 10.6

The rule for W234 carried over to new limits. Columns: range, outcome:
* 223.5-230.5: 9.44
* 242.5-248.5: 10.4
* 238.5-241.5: 10.3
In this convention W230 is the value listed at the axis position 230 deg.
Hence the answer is 10.2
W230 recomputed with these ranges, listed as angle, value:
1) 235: 11.3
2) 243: 10.4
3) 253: 11.9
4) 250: 12.6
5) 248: 11.5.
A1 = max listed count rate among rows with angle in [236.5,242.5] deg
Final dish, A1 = 11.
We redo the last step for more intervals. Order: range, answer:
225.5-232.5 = 10.7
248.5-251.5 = 12.6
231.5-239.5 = 11.3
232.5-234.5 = 10.6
